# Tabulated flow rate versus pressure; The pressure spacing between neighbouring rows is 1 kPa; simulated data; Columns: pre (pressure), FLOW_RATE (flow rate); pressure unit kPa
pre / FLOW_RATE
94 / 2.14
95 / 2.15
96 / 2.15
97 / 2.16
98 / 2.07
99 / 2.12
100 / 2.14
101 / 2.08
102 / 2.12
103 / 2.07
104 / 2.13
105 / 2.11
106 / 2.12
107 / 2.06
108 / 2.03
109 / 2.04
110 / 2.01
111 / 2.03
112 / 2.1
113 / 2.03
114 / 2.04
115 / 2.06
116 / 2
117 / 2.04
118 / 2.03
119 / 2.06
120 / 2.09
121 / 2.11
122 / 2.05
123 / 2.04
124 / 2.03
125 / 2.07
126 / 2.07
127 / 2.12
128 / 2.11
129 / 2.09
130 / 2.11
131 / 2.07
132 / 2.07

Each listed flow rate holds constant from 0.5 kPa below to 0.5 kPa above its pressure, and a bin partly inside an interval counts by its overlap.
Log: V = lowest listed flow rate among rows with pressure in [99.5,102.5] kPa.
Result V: 2.08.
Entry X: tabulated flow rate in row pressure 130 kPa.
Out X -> 2.11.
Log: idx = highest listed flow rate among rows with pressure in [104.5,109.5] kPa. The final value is 2.12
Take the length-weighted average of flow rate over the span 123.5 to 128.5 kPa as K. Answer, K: 2.08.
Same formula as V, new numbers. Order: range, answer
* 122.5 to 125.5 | 2.03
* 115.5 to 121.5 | 2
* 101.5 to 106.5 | 2.07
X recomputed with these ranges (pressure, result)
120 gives 2.09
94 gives 2.14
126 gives 2.07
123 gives 2.04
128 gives 2.11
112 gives 2.1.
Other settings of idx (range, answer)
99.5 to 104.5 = 2.14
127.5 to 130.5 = 2.11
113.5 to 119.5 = 2.06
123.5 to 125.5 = 2.07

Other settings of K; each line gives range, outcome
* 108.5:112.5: 2.04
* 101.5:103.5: 2.09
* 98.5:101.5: 2.11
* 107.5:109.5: 2.04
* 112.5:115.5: 2.04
